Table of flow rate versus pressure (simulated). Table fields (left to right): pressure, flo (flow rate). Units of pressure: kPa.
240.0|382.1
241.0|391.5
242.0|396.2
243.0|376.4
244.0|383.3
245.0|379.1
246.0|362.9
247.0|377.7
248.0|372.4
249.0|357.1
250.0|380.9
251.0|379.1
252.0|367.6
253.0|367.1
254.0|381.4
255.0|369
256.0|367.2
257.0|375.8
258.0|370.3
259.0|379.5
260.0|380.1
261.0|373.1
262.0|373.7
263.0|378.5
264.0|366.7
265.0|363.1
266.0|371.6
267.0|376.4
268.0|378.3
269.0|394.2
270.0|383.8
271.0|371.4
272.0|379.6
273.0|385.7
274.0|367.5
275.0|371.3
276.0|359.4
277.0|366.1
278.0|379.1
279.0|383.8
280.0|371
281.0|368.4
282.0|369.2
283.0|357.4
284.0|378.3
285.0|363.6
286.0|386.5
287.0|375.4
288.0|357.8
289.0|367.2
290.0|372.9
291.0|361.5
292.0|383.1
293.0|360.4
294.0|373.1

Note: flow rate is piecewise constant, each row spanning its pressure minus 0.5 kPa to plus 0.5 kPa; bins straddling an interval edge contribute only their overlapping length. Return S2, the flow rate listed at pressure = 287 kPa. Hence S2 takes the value 375.4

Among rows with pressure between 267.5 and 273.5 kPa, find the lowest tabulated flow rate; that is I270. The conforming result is 371.4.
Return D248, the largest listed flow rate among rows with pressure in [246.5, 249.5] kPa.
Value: 377.7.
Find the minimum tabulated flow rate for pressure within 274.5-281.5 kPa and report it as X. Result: 359.4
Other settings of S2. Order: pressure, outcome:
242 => 396.2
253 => 367.1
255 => 369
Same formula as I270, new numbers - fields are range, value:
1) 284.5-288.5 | 357.8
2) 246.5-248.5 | 372.4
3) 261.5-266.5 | 363.1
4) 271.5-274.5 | 367.5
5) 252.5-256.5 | 367.1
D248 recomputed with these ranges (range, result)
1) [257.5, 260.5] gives 380.1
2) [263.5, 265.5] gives 366.7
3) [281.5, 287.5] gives 386.5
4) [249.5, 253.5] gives 380.9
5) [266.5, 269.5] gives 394.2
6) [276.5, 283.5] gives 383.8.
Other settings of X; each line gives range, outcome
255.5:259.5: 367.2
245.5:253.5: 357.1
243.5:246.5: 362.9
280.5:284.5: 357.4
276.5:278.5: 366.1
